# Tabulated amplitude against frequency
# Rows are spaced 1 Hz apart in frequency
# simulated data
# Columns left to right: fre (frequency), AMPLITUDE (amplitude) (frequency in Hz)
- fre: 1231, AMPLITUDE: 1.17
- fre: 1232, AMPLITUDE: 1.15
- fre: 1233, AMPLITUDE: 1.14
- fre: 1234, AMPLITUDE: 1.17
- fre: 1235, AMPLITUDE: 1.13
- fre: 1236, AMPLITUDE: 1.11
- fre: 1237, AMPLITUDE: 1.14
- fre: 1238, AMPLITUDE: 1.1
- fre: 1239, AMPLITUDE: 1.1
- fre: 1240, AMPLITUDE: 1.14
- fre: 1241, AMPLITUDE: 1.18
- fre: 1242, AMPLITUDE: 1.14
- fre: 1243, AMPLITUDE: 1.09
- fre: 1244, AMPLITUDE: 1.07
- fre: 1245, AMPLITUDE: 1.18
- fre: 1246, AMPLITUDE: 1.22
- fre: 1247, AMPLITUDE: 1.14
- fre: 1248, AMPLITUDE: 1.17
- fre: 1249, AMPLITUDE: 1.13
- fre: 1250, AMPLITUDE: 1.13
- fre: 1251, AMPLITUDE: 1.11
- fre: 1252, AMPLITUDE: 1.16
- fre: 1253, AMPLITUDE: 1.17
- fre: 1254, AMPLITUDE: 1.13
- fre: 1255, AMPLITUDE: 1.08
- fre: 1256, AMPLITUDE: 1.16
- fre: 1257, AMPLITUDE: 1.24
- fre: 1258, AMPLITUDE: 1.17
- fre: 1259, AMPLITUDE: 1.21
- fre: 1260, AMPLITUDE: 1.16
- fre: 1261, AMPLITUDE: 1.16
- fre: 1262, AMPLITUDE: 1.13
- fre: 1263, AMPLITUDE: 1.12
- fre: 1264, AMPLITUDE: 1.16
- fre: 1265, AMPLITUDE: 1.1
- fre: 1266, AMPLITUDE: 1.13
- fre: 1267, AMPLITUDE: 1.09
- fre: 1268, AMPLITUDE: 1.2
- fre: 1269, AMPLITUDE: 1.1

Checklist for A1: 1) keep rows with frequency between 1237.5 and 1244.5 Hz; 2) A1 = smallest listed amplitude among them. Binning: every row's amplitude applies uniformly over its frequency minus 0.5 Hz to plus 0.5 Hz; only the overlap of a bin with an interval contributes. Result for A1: 1.07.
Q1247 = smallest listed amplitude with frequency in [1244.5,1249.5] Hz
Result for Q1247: 1.13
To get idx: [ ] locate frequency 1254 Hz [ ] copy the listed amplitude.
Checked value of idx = 1.13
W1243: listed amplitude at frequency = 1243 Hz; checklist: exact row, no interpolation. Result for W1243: 1.09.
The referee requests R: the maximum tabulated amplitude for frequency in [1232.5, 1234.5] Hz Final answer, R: 1.17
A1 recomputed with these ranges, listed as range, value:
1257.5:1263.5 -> 1.12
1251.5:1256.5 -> 1.08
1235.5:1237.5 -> 1.11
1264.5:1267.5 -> 1.09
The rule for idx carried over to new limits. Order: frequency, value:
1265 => 1.1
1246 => 1.22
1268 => 1.2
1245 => 1.18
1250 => 1.13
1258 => 1.17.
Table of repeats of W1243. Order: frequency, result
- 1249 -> 1.13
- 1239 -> 1.1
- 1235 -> 1.13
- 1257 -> 1.24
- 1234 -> 1.17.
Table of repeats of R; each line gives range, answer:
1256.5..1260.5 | 1.24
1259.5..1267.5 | 1.16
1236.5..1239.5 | 1.14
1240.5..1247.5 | 1.22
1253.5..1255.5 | 1.13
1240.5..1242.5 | 1.18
